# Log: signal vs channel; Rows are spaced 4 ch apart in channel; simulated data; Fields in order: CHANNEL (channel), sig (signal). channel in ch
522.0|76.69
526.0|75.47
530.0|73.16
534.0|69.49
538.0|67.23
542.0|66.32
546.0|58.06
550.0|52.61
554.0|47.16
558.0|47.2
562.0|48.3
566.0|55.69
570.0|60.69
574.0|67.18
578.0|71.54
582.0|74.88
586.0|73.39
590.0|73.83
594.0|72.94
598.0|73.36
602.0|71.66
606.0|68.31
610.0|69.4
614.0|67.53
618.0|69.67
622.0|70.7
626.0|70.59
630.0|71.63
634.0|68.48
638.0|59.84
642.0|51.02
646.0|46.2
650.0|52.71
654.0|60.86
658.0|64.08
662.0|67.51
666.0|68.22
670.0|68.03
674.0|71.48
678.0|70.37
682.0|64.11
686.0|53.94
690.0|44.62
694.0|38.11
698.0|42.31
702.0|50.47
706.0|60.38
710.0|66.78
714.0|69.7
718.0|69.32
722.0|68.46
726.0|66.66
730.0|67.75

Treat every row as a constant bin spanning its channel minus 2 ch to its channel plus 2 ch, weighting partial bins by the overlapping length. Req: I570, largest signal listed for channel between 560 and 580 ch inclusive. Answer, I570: 71.54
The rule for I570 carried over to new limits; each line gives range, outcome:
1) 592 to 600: 73.36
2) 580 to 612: 74.88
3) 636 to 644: 59.84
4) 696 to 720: 69.7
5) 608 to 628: 70.7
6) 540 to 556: 66.32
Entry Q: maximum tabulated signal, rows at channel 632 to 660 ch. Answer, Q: 68.48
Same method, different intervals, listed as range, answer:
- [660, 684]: 71.48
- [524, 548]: 75.47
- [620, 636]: 71.63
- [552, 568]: 55.69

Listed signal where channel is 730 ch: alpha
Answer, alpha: 67.75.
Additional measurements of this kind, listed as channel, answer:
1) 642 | 51.02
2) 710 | 66.78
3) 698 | 42.31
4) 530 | 73.16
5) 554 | 47.16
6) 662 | 67.51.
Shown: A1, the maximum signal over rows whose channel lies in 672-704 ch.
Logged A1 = 71.48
